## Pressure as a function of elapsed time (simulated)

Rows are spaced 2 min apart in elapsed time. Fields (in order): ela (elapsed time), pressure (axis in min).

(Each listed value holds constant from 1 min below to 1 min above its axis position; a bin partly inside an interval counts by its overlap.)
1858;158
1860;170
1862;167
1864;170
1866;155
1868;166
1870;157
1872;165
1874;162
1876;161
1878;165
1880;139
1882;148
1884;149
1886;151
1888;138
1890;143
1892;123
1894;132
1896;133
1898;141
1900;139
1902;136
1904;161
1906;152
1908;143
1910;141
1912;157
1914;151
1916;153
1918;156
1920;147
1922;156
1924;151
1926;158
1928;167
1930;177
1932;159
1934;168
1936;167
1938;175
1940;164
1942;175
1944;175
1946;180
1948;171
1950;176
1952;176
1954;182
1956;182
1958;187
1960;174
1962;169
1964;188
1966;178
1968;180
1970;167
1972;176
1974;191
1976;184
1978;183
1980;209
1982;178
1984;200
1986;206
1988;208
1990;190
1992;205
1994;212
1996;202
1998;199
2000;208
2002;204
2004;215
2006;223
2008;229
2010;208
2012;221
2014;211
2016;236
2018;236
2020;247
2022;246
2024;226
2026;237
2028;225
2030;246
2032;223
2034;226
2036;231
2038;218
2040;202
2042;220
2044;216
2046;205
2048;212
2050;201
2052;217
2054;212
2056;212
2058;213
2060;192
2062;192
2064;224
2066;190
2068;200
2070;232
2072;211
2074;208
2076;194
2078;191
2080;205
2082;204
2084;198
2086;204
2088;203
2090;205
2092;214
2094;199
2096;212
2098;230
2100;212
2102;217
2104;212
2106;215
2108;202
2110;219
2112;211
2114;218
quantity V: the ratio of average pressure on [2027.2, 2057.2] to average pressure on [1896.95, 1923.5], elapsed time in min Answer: 1.46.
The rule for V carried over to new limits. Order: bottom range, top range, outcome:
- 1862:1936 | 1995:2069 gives 1.42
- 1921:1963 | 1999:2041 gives 1.31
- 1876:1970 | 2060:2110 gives 1.30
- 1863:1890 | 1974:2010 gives 1.31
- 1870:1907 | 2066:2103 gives 1.41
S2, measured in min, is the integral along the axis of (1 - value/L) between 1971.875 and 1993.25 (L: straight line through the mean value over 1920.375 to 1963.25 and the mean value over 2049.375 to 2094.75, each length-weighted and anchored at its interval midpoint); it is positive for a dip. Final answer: -1.5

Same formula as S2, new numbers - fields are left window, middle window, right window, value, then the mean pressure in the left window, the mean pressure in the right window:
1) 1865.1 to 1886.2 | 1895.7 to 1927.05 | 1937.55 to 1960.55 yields 3.3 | 156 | 176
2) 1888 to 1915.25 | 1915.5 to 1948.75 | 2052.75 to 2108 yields -2.4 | 142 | 207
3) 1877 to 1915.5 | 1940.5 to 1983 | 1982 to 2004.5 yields 0.9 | 144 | 203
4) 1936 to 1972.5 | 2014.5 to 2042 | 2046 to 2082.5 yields -4.7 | 176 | 206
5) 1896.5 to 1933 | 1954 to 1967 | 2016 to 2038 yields 0.4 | 152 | 234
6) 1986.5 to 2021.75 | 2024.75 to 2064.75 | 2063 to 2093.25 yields -1.2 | 215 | 205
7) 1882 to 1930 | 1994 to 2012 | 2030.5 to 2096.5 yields -2.5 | 148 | 209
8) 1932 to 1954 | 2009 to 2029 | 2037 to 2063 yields -3.1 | 172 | 209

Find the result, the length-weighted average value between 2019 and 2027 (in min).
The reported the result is 239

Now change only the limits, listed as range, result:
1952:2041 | 206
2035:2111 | 209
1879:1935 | 149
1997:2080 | 216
